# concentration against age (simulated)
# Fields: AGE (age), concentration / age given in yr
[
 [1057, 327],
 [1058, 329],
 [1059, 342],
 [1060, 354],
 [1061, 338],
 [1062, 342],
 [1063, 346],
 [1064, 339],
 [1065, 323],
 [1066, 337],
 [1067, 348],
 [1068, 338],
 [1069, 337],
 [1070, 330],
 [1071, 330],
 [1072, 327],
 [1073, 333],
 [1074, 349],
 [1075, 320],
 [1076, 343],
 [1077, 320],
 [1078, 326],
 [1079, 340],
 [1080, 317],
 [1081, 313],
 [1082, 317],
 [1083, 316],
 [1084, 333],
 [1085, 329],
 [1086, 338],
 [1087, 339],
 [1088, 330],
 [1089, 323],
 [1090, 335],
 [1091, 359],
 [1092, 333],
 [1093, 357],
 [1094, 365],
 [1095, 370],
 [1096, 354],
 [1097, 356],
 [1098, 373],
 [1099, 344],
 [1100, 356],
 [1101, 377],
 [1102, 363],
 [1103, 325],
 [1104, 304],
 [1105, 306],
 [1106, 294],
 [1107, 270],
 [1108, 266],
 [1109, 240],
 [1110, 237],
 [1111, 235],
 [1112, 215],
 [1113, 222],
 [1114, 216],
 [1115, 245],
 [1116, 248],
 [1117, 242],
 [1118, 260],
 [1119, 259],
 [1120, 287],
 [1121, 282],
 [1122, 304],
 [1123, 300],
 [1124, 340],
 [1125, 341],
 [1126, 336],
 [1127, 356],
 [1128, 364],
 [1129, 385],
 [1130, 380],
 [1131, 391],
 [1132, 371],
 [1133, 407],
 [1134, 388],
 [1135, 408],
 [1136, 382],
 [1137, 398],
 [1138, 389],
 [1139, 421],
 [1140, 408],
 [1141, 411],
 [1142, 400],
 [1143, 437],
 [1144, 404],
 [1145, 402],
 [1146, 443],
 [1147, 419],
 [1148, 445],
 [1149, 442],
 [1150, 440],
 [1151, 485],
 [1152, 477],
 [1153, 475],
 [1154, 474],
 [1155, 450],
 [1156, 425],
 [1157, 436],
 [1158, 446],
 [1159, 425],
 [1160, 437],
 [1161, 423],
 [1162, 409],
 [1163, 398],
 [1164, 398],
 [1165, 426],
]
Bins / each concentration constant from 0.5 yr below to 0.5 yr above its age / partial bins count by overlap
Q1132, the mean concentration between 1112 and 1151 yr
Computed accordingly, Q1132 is 357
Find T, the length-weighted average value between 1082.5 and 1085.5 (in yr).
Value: 326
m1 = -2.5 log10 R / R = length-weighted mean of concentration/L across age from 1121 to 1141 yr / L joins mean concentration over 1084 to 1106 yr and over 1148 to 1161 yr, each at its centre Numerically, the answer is 0.10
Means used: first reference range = 343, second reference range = 450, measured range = 371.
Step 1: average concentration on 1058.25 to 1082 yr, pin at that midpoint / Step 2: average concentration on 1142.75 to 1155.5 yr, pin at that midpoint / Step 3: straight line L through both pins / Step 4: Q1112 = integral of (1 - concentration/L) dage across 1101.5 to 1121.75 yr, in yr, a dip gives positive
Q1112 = 6.5 yr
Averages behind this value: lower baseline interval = 334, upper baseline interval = 446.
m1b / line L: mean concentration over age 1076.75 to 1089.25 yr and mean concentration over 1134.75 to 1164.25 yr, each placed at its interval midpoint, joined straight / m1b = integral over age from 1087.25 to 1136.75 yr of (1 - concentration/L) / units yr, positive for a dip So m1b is 6.5 yr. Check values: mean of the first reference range 326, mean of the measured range 321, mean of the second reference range 427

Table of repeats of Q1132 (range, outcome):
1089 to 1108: 339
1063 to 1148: 336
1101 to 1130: 290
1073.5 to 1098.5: 338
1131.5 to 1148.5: 408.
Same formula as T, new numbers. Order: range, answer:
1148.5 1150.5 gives 441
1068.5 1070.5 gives 334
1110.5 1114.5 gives 222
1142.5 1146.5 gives 422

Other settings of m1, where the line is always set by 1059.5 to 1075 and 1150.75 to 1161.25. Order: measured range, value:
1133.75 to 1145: 0.064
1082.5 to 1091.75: 0.091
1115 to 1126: 0.376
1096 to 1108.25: 0.156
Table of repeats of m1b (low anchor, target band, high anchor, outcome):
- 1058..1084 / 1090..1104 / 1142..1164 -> 0.5 yr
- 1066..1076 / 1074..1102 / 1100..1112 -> -2.4 yr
